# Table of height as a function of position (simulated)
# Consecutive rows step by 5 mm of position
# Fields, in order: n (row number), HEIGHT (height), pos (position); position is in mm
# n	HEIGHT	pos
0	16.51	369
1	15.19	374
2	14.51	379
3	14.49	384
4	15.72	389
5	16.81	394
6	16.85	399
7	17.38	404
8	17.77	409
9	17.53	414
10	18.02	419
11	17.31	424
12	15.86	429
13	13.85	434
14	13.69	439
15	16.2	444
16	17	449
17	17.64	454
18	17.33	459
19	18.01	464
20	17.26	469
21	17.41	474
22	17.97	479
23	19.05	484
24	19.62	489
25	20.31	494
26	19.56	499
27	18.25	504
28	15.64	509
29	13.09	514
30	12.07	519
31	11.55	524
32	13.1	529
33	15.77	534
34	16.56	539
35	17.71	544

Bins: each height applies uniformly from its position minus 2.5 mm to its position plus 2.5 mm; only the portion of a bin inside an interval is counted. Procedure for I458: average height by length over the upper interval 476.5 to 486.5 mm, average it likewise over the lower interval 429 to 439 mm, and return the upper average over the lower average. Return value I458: 1.29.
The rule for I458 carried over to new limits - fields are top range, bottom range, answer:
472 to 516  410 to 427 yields 1.02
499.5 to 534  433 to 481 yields 0.86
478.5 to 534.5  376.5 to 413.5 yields 1.00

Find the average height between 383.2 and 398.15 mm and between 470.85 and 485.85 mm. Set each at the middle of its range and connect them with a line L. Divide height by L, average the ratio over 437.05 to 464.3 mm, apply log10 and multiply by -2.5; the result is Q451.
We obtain 0.05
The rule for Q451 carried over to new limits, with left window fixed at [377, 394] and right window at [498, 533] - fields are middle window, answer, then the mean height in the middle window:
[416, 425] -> -0.18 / 17.7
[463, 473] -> -0.18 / 17.5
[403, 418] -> -0.17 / 17.6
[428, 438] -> 0.03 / 14.5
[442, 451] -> -0.12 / 16.6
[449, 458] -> -0.17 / 17.4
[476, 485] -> -0.24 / 18.4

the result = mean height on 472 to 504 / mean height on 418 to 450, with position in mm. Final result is 1.20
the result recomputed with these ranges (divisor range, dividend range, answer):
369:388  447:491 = 1.19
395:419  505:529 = 0.77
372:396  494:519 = 1.08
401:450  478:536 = 0.99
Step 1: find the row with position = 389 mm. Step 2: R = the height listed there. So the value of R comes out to 15.72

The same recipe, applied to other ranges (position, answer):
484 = 19.05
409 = 17.77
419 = 18.02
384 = 14.49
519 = 12.07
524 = 11.55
